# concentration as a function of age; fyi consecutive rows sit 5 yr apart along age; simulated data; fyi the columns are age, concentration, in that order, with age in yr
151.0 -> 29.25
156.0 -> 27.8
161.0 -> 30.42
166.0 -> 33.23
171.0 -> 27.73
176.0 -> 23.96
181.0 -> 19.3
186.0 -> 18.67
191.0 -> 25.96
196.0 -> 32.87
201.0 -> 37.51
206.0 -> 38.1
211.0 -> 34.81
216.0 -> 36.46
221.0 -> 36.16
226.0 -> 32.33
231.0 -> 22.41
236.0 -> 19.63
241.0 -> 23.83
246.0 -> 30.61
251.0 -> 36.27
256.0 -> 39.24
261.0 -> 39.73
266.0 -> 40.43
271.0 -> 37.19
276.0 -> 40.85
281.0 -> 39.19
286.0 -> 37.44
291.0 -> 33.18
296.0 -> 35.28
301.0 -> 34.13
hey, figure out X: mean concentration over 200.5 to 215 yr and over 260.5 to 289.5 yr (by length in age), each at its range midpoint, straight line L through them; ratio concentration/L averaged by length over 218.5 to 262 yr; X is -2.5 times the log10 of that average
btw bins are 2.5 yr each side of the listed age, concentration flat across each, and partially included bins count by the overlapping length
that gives 0.22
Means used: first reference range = 36.7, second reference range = 38.9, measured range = 30.8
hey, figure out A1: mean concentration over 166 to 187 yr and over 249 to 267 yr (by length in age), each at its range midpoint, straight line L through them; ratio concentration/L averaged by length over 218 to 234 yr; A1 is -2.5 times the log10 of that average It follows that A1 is 0.09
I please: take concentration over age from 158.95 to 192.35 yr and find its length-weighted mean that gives 25.5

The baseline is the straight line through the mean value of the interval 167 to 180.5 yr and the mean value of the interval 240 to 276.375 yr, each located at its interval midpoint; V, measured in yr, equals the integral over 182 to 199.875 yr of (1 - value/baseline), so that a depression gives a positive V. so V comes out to 1.2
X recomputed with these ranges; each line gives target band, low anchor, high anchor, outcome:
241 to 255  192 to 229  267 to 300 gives 0.12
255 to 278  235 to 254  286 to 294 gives -0.25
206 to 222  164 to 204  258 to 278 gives -0.14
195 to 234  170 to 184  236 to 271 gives -0.19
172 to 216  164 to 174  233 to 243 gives -0.11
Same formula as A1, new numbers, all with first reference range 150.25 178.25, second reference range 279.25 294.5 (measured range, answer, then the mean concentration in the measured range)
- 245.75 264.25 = -0.088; 37.3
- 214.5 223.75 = -0.128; 36.2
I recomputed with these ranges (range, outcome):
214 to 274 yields 32.9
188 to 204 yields 31.9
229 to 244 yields 22.2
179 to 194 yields 21.8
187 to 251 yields 30.8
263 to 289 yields 38.9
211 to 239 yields 29.8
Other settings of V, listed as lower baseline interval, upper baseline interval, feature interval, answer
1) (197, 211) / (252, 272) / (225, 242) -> 6.3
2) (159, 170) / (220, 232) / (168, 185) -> 4.2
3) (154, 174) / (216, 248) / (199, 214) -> -4.2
